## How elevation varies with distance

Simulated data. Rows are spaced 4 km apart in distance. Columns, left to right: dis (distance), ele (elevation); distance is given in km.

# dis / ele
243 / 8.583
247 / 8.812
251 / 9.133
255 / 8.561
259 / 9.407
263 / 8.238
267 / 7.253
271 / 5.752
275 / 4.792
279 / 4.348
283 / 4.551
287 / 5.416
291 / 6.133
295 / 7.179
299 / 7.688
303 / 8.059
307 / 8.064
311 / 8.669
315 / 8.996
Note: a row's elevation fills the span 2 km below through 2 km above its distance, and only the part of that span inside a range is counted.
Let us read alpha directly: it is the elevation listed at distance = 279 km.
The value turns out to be 4.348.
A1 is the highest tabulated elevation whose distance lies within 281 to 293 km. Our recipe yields 6.133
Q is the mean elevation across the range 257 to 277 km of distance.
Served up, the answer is 7.09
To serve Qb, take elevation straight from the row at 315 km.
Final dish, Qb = 8.996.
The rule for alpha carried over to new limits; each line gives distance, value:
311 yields 8.669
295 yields 7.179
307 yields 8.064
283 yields 4.551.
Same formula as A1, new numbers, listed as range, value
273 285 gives 4.792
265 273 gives 7.253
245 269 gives 9.407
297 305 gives 8.059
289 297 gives 7.179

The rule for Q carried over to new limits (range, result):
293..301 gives 7.43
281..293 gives 5.37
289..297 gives 6.66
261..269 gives 7.75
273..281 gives 4.57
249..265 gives 8.83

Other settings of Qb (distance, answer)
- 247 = 8.812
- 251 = 9.133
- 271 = 5.752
